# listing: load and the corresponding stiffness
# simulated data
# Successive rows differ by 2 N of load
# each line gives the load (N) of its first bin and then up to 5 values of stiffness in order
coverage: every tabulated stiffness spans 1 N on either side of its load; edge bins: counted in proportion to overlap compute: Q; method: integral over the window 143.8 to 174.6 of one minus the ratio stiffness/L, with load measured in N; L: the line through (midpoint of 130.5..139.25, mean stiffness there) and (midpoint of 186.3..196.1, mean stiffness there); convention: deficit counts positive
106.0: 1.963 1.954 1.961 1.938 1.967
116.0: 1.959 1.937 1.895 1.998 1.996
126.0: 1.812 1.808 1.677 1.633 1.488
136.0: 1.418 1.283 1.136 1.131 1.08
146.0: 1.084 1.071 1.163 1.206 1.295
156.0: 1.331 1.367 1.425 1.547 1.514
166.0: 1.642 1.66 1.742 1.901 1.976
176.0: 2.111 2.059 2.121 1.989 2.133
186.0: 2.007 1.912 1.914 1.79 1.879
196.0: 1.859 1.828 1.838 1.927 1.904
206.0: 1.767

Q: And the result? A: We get 3.9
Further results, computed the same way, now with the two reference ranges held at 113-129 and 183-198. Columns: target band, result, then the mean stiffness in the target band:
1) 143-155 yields 4.8 N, 1.15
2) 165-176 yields 0.6 N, 1.81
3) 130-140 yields 2.5 N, 1.45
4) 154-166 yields 3.0 N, 1.44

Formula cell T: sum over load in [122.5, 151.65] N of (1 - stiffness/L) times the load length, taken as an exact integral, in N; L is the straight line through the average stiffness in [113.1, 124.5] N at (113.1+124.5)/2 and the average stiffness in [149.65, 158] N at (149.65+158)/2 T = 3.6 N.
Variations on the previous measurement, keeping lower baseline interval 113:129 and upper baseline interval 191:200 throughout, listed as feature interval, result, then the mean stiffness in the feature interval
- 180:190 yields -0.9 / 2.01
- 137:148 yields 4.4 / 1.14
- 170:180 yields -0.7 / 2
